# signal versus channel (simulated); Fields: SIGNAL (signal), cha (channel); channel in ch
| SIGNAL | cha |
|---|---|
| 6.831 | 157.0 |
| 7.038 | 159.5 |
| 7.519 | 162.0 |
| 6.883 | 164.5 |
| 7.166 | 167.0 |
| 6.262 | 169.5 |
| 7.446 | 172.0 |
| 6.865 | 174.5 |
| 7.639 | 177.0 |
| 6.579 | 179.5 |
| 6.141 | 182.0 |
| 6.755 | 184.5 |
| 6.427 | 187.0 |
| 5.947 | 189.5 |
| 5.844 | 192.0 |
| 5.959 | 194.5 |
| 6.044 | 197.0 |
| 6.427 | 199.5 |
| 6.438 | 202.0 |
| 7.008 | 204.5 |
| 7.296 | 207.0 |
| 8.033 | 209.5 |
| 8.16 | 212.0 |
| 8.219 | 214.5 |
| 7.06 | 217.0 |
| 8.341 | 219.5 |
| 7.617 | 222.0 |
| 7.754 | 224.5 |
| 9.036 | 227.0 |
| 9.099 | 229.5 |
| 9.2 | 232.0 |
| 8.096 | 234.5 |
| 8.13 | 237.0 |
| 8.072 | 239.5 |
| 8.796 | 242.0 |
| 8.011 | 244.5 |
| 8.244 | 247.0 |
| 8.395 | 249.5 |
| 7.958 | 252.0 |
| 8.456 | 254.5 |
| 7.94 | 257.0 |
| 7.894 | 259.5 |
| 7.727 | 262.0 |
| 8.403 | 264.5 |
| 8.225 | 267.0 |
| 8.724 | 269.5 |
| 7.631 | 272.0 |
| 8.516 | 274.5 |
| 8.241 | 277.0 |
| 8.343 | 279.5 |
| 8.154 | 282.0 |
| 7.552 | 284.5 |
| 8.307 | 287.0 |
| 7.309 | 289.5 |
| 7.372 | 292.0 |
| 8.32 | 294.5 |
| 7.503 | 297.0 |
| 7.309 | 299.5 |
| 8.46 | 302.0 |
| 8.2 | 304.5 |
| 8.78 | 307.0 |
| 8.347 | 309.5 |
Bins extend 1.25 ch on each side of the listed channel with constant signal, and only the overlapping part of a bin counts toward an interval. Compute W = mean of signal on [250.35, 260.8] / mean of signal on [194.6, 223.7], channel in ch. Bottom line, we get 1.1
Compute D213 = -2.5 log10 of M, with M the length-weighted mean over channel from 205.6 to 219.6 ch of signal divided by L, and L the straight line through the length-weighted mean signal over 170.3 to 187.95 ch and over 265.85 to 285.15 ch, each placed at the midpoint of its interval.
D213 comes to -0.07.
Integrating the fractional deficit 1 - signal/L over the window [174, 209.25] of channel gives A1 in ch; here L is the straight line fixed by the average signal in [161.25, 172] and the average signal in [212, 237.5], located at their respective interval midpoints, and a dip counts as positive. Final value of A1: 4.5 ch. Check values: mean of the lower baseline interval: 6.99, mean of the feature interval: 6.56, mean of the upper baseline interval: 8.25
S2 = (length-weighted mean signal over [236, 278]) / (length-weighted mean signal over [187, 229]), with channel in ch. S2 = 1.1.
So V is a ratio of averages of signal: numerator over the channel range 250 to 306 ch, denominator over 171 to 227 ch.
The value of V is 1.1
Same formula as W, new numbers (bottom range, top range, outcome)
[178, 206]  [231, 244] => 1.33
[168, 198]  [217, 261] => 1.27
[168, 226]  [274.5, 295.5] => 1.14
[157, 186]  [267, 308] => 1.16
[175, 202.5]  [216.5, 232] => 1.30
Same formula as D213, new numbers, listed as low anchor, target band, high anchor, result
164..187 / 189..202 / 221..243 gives 0.212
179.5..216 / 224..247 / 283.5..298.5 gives -0.185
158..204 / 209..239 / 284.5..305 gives -0.163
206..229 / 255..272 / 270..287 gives -0.005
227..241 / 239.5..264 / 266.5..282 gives 0.036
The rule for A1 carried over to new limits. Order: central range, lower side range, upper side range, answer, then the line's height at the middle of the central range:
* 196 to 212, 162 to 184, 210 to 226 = 1.3 ch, 7.58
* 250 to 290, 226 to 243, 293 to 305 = 0.7 ch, 8.24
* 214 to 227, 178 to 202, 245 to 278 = -1.5 ch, 7.08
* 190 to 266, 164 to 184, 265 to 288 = -1.9 ch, 7.57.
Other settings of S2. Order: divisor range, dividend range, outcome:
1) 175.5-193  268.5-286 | 1.26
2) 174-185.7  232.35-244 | 1.23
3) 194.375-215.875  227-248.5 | 1.19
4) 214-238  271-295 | 0.96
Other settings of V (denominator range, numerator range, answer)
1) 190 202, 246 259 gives 1.34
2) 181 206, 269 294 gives 1.27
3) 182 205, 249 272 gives 1.30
